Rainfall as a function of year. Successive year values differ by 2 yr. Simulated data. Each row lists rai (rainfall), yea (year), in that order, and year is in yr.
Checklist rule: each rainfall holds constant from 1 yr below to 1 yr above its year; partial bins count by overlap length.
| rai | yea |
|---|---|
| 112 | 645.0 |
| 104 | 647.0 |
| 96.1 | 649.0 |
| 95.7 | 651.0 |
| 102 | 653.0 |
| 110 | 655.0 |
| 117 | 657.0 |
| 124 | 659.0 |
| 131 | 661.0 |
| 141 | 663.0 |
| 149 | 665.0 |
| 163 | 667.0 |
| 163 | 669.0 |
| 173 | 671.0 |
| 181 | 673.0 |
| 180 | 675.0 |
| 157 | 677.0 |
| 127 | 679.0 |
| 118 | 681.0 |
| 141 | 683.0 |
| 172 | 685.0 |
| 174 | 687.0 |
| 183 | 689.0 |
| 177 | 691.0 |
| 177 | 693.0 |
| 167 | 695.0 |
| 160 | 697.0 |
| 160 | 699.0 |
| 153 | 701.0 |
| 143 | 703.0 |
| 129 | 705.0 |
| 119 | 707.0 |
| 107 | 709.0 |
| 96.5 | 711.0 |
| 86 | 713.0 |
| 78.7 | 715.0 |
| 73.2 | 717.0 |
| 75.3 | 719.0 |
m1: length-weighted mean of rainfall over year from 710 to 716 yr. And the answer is 87.1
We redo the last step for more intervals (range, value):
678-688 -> 146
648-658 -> 104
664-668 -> 156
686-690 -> 178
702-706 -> 136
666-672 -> 166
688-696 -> 176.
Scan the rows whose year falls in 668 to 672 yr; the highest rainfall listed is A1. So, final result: 173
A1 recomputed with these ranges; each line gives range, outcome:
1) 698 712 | 160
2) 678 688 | 174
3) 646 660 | 124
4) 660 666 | 149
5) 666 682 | 181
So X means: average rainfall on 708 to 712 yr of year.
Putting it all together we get 102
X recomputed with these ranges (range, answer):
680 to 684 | 130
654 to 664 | 125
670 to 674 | 177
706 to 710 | 113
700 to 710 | 130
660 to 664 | 136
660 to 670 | 149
